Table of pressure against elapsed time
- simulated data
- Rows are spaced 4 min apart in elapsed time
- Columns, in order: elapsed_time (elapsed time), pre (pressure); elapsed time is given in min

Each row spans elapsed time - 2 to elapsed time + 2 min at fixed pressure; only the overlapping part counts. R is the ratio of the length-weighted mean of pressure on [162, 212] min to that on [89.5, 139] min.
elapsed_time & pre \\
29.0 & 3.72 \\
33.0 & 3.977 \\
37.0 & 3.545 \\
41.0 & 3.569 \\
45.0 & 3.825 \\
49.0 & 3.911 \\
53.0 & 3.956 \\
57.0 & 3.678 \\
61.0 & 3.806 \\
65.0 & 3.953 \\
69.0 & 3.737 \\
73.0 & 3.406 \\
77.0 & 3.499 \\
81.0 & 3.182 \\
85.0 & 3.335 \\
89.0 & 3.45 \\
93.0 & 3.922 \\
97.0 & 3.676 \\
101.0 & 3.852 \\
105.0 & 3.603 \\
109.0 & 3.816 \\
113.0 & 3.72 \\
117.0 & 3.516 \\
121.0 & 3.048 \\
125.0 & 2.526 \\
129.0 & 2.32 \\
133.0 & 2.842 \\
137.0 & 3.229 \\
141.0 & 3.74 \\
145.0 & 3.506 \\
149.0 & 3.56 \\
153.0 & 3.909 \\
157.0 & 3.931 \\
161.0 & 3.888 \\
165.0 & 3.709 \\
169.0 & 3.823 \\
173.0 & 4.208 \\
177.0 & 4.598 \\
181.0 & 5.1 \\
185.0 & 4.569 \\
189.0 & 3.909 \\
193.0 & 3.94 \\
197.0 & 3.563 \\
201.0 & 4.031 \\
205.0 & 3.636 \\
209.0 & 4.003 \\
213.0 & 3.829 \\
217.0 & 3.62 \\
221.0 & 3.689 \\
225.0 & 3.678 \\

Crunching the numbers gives 1.22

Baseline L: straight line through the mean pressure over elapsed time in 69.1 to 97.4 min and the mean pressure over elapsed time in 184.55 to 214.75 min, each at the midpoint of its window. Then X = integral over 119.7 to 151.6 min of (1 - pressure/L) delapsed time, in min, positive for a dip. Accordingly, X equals 4.96 min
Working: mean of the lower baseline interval 3.5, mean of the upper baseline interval 3.9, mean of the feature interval 3.11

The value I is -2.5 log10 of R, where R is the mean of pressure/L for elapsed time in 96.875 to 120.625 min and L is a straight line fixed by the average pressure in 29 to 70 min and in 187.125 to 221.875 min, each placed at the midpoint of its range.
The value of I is 0.04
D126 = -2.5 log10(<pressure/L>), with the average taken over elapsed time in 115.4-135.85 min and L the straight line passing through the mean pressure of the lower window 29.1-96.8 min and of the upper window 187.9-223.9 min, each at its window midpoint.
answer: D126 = 0.290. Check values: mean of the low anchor 3.67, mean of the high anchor 3.8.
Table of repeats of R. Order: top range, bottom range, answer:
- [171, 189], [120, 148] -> 1.49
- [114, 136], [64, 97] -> 0.82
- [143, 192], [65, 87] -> 1.17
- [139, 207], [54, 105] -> 1.10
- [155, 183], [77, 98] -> 1.19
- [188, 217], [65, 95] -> 1.08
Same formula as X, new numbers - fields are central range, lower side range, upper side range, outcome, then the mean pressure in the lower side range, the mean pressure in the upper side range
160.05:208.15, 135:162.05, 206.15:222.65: -4.56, 3.67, 3.78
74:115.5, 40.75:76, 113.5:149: -1.84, 3.76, 3.14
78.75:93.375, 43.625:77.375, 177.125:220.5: 1.50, 3.76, 4.03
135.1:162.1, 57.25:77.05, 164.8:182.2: 3.20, 3.7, 4.31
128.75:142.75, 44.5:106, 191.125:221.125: 2.33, 3.67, 3.79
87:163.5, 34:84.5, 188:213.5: 5.54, 3.67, 3.84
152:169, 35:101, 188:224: -0.46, 3.66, 3.8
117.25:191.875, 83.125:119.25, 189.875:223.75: 0.75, 3.65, 3.79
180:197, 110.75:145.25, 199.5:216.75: -2.65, 3.15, 3.84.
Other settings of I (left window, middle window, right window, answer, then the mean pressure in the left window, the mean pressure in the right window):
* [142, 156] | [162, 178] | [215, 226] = -0.102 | 3.68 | 3.66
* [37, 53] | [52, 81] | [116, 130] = -0.049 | 3.76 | 2.84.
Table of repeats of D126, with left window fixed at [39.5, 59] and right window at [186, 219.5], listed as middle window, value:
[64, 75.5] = 0.038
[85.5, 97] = 0.049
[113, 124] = 0.159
